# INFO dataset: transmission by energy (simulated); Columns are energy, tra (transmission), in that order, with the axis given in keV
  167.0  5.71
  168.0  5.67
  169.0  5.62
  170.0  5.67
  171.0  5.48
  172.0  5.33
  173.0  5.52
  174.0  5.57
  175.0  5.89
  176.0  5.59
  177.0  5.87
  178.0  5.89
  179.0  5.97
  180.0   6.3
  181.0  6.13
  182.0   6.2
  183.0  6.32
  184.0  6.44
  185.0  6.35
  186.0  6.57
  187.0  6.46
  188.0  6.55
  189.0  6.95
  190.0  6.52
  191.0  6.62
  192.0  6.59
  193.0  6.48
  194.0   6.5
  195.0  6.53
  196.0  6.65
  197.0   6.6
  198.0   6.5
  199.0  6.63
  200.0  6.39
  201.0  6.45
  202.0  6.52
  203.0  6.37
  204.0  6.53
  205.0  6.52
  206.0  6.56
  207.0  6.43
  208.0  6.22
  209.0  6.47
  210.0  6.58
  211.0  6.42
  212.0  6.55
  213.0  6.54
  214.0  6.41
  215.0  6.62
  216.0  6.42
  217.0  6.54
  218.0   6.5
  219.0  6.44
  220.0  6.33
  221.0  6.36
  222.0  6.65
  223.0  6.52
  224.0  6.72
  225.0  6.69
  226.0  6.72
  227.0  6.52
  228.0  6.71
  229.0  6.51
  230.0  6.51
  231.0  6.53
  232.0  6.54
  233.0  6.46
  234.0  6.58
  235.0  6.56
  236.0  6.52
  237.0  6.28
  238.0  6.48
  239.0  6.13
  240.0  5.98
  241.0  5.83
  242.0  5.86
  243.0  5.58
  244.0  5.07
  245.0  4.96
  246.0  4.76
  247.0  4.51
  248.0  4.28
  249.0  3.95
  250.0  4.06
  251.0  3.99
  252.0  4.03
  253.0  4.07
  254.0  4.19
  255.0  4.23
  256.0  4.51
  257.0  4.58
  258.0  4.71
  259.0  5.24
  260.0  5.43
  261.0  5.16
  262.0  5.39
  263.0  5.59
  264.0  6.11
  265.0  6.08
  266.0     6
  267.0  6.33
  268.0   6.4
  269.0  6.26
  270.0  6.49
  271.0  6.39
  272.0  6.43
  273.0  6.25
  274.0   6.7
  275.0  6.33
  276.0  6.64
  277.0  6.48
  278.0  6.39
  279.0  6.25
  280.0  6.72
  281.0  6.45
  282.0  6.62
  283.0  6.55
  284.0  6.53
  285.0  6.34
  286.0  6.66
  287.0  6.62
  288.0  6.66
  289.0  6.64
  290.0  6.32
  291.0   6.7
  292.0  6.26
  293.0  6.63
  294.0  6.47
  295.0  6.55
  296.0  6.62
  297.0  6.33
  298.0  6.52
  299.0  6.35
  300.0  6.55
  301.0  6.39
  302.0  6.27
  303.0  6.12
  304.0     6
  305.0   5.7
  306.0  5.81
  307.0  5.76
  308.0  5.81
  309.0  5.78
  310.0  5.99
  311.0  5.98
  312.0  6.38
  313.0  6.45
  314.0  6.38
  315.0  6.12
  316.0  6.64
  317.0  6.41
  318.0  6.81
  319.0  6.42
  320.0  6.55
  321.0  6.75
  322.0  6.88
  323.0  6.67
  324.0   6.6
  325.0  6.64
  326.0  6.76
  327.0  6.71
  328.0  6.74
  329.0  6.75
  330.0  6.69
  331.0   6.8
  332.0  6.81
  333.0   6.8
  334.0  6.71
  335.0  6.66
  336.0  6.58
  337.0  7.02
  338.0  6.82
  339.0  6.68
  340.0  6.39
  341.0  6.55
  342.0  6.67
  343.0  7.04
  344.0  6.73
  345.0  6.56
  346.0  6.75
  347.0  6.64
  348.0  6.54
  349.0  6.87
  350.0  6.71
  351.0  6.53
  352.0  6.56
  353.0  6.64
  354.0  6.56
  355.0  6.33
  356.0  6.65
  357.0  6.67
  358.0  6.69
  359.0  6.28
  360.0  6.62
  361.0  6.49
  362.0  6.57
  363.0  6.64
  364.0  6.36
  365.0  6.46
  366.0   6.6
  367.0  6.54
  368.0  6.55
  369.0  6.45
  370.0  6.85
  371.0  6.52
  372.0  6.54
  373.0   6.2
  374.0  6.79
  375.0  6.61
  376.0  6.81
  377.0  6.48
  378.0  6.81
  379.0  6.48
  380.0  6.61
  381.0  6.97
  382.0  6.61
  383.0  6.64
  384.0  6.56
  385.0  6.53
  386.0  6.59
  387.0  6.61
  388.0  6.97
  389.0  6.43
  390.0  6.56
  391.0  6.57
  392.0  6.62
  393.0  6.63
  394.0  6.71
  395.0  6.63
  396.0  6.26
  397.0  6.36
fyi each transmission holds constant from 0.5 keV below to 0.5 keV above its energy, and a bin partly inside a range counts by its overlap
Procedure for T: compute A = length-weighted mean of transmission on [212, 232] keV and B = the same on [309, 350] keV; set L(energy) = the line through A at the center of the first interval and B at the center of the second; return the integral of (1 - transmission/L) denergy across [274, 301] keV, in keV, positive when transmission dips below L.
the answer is 0.31 keV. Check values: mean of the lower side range 6.54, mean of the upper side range 6.61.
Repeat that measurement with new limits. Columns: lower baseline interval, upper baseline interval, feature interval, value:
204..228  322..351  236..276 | 7.0 keV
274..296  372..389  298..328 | 1.0 keV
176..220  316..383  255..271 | 2.3 keV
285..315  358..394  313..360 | -1.5 keV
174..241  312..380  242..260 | 5.3 keV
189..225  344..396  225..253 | 3.6 keV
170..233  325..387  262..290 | 0.5 keV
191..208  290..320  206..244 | 0.3 keV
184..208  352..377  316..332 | -0.3 keV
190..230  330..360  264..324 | 2.1 keV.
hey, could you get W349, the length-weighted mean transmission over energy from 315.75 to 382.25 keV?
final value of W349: 6.64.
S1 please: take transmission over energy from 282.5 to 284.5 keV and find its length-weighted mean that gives 6.54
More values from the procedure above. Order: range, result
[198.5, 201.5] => 6.49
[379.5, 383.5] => 6.71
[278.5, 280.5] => 6.48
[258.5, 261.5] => 5.28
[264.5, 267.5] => 6.14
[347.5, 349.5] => 6.71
